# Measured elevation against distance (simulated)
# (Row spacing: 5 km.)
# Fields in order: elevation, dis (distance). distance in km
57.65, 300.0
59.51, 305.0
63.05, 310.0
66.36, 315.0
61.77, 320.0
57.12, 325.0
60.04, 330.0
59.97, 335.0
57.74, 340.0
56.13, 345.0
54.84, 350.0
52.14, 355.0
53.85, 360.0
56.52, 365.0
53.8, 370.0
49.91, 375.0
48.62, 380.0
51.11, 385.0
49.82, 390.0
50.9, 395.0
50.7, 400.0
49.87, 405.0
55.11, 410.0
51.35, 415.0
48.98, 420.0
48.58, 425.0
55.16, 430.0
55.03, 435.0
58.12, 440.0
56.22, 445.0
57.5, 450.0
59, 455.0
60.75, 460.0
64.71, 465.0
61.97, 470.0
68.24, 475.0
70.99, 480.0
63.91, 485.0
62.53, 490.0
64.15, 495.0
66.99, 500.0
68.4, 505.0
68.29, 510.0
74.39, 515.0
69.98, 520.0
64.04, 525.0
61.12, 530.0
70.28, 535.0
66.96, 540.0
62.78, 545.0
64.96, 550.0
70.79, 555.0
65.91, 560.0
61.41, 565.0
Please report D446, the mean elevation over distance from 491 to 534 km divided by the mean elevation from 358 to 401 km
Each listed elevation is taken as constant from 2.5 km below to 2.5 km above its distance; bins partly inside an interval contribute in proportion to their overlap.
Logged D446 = 1.30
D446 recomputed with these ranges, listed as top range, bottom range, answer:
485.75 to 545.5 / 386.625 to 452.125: 1.26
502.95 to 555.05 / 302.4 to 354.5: 1.13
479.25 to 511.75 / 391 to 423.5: 1.30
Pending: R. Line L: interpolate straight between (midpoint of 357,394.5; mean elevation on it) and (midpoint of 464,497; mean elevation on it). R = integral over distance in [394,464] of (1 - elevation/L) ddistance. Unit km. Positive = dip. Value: 5.2 km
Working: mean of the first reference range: 51.9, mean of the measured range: 54.4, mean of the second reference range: 65.3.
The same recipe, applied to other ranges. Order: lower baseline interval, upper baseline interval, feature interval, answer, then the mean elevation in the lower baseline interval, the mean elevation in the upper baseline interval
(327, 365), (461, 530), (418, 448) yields 4.1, 56.4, 66.5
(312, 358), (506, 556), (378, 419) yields 7.0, 58.5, 67.3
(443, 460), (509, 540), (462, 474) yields -0.7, 58.1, 67.9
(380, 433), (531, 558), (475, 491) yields -1.8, 51.1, 66.8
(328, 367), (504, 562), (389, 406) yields 2.6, 56.4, 67.3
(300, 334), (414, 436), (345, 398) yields 3.7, 61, 51.6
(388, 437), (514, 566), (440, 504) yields -4.9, 51.5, 66.5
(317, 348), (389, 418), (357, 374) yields 0.3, 58.9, 51.3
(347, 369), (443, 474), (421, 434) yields 1.5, 54.3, 60.5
